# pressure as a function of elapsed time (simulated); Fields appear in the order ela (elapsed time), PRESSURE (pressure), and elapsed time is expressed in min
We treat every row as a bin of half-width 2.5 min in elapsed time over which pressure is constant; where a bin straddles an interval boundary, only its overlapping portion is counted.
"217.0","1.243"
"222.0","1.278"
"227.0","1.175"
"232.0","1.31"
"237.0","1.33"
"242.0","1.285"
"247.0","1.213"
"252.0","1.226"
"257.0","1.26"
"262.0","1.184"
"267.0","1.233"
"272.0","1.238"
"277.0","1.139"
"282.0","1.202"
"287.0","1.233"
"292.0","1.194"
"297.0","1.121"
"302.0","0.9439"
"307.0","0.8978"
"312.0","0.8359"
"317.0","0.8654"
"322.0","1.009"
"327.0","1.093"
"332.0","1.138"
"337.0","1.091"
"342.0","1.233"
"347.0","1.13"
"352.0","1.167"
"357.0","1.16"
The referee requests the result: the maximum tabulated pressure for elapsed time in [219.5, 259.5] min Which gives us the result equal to 1.33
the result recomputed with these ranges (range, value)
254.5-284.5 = 1.26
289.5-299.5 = 1.194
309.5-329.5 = 1.093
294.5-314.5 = 1.121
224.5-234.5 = 1.31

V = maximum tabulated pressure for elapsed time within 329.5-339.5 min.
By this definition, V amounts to 1.138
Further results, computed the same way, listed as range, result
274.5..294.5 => 1.233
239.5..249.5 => 1.285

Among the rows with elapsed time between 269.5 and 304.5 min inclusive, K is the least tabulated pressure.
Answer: 0.9439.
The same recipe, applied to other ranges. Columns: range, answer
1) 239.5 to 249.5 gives 1.213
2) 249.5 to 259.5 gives 1.226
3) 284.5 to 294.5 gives 1.194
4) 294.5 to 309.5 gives 0.8978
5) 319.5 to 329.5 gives 1.009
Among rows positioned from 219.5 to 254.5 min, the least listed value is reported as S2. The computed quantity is 1.175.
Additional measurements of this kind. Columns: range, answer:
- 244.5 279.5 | 1.139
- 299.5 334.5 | 0.8359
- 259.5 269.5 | 1.184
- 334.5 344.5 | 1.091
